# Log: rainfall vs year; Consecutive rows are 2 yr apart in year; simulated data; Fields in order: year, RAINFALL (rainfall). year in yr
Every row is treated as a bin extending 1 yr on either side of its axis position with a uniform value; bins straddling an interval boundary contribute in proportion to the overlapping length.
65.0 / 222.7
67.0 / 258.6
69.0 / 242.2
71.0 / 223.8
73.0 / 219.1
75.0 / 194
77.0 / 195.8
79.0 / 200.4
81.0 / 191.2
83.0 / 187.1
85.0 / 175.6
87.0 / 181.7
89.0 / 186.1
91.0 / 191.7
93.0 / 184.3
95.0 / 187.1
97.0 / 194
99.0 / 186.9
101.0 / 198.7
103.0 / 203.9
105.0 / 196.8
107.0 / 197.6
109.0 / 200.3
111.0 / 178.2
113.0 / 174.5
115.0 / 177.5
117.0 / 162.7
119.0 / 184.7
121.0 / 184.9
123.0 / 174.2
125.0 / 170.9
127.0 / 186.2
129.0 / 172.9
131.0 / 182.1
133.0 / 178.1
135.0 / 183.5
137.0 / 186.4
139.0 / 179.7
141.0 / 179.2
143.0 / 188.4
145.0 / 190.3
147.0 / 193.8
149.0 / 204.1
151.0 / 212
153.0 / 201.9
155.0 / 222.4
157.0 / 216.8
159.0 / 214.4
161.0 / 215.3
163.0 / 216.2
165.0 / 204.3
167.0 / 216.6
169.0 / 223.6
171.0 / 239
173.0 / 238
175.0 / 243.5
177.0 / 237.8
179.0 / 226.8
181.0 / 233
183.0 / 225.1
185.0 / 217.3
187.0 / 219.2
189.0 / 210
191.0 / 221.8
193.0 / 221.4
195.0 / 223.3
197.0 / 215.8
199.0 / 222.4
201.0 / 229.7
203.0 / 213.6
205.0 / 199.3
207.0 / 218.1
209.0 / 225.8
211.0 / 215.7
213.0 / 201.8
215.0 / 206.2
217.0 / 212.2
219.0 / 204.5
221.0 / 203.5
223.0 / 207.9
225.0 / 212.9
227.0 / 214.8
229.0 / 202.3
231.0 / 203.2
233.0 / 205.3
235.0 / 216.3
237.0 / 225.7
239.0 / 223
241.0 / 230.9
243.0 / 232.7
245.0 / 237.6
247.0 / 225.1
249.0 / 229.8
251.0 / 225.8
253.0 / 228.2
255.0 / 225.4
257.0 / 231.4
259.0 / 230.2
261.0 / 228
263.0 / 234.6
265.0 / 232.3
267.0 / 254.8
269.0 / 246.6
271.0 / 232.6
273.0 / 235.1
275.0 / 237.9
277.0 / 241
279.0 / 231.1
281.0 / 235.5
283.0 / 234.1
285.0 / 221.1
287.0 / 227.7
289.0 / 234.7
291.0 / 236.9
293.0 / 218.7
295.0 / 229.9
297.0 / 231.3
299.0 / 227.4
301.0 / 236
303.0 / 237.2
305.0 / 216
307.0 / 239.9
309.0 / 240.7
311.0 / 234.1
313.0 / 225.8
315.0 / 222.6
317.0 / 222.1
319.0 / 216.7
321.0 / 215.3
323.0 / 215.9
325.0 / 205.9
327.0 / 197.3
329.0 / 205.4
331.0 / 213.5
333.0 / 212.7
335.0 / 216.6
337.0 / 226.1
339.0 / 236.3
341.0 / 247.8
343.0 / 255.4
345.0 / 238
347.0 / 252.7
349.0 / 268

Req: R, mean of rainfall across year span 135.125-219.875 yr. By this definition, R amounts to 214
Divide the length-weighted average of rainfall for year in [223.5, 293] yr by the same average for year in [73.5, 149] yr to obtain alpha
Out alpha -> 1.2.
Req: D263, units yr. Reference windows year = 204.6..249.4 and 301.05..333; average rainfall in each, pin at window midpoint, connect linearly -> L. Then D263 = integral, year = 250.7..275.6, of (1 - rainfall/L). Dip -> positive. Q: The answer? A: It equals -1.9 yr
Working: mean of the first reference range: 215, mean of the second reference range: 221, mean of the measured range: 234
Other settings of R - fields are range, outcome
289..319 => 230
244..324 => 231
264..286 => 237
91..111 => 193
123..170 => 197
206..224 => 211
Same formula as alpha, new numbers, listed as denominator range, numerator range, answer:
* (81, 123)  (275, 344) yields 1.22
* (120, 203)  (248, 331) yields 1.10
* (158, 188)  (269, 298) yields 1.03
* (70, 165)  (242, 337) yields 1.19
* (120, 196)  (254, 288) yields 1.13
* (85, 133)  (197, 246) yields 1.16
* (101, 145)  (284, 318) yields 1.25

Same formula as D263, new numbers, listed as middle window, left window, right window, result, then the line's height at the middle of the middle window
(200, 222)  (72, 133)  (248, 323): 0.12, 213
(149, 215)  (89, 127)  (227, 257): -4.38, 206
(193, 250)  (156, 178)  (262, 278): 3.85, 232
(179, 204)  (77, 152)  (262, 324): -1.87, 206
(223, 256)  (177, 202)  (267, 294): 1.19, 229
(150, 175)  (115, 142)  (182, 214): -2.72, 198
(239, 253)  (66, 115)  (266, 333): -0.62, 220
